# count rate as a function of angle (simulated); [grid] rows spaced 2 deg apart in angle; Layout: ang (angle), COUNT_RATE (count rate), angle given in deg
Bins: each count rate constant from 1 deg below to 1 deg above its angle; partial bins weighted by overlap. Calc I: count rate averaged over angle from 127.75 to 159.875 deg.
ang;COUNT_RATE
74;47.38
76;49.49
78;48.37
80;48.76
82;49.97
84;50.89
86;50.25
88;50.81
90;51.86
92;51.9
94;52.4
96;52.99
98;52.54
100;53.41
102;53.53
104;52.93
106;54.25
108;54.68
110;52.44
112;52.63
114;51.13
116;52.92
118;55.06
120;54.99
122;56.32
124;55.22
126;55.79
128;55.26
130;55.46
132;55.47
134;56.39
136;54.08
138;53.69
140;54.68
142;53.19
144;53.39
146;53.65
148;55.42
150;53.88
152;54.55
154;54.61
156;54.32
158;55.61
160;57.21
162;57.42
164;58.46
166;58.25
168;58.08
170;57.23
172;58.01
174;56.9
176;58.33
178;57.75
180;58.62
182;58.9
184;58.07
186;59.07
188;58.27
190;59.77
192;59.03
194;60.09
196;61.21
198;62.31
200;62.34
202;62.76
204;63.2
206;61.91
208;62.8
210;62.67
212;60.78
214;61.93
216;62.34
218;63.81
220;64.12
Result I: 54.7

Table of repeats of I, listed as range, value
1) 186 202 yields 60.5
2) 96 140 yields 54.2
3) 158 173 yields 57.7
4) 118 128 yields 55.5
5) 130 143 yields 54.7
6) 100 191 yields 55.7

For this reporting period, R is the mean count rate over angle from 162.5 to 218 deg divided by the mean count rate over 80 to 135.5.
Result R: 1.1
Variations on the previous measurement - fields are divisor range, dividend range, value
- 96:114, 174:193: 1.10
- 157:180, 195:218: 1.08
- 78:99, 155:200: 1.14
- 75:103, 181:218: 1.19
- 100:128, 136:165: 1.02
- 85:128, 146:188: 1.07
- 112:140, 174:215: 1.10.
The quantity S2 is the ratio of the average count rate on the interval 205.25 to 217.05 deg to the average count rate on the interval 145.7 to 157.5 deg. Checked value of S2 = 1.14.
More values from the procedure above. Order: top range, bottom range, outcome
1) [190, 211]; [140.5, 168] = 1.11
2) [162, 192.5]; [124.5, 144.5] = 1.06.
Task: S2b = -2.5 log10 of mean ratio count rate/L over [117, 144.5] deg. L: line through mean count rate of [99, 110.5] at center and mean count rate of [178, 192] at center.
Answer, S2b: 0.01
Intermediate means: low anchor 53.6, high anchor 58.7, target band 55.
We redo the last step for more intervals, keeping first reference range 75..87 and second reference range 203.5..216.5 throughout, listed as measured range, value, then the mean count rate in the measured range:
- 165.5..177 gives 0.01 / 57.8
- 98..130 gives -0.02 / 54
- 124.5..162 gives 0.02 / 54.9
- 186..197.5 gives 0.01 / 59.7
